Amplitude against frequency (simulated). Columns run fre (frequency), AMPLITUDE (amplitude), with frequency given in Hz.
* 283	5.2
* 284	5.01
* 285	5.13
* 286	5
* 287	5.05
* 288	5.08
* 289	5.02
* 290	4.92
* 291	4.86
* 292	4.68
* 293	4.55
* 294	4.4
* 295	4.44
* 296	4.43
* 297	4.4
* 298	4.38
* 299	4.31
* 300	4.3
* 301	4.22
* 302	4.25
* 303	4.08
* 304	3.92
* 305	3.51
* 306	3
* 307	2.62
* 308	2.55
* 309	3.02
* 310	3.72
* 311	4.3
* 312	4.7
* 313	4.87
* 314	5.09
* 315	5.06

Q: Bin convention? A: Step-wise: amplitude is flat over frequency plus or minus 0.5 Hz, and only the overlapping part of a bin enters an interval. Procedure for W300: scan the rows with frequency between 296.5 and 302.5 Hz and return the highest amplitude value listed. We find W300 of 4.4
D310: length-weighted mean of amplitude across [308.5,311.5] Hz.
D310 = 3.68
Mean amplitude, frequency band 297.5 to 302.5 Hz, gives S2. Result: 4.29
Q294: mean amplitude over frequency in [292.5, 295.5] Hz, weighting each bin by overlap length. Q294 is 4.46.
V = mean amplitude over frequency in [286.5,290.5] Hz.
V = 5.02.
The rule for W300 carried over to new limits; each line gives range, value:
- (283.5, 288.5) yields 5.13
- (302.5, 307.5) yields 4.08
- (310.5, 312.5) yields 4.7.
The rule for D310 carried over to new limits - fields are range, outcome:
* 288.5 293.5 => 4.81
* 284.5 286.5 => 5.06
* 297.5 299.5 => 4.34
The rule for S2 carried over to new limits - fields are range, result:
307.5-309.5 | 2.79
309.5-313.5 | 4.4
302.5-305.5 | 3.84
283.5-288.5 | 5.05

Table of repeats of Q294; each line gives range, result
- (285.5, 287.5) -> 5.03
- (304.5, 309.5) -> 2.94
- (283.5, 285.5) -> 5.07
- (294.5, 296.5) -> 4.44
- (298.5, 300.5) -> 4.3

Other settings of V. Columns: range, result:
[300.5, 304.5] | 4.12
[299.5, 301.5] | 4.26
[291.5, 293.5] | 4.62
